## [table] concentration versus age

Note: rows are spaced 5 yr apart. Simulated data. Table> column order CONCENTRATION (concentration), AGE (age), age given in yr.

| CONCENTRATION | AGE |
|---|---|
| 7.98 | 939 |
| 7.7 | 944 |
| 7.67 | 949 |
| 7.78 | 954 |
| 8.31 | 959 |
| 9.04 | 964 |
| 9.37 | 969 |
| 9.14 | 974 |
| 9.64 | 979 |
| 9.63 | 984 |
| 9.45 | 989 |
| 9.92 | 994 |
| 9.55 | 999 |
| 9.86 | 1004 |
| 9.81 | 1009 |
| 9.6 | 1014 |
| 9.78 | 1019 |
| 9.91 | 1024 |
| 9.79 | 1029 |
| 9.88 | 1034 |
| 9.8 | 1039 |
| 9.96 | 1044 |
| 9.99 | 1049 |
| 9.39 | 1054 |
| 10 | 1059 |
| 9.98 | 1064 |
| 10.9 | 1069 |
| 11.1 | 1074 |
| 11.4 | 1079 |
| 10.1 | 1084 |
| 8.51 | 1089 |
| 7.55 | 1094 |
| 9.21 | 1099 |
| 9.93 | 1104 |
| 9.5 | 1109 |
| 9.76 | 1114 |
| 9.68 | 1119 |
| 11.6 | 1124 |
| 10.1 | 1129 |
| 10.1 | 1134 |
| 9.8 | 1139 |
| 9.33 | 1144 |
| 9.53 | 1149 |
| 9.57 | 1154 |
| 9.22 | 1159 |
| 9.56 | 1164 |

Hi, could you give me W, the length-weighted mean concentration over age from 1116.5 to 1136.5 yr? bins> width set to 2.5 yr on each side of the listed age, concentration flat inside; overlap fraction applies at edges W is 10.4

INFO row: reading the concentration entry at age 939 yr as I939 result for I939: 7.98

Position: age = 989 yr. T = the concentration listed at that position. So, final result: 9.45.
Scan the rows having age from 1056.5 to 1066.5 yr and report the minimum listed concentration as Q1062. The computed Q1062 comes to 9.98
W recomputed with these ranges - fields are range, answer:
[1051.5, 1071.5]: 10.1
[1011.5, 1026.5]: 9.76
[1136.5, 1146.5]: 9.57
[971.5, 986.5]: 9.47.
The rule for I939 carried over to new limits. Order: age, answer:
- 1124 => 11.6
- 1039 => 9.8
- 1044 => 9.96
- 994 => 9.92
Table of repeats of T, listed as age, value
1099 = 9.21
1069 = 10.9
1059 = 10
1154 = 9.57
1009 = 9.81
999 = 9.55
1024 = 9.91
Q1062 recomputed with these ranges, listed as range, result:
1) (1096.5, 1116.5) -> 9.21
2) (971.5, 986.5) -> 9.14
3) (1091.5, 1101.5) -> 7.55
